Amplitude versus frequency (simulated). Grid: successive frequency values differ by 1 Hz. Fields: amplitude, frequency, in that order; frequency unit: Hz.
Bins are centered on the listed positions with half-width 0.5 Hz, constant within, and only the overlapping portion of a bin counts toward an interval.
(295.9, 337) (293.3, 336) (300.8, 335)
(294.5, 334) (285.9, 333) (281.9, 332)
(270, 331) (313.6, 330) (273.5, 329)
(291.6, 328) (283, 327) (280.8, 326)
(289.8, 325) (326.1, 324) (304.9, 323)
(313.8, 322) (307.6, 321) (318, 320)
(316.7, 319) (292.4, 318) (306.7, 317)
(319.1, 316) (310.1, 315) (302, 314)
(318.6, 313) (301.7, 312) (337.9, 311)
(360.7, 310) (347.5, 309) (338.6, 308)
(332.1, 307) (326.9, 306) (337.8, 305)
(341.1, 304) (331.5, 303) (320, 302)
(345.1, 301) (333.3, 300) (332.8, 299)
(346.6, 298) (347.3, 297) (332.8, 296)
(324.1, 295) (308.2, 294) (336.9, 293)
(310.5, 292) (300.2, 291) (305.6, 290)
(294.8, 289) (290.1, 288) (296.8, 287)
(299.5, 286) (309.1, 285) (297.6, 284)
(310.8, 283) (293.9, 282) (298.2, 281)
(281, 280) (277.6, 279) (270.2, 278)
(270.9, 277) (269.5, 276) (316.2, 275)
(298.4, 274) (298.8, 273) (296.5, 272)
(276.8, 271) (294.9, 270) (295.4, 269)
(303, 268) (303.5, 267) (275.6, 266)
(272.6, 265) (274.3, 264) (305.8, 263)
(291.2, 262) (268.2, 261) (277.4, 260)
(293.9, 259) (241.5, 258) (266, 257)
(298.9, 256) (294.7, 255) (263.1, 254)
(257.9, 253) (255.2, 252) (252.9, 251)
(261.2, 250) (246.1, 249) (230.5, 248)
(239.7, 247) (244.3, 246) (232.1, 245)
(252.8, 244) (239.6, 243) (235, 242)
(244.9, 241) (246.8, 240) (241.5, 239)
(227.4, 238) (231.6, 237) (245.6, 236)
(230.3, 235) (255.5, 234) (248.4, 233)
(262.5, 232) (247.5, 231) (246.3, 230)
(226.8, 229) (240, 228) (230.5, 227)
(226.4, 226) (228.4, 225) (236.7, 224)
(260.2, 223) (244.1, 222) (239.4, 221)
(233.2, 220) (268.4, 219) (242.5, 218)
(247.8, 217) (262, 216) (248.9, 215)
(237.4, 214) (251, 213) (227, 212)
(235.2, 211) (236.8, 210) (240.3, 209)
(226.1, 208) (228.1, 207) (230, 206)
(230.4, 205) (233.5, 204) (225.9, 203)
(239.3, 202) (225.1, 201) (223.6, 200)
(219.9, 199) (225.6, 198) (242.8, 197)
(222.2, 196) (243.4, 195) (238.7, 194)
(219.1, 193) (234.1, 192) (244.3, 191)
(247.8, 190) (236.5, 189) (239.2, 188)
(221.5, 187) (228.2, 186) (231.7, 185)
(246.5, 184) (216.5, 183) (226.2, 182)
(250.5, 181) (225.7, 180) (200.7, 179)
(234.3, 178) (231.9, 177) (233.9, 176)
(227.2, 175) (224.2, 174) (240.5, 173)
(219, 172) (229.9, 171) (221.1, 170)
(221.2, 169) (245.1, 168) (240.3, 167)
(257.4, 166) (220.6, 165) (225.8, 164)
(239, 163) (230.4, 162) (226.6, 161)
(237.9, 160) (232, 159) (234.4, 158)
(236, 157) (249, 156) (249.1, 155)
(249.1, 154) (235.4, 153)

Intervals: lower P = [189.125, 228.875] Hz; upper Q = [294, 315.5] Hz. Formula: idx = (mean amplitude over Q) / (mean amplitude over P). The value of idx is 1.40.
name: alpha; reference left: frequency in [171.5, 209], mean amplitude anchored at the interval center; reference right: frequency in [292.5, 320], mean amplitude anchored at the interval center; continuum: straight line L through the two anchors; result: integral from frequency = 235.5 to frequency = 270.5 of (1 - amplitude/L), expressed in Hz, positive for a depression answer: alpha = 2.53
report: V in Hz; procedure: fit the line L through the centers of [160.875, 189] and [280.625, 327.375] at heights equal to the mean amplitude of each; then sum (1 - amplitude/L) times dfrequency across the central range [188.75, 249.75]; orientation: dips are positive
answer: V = 4.99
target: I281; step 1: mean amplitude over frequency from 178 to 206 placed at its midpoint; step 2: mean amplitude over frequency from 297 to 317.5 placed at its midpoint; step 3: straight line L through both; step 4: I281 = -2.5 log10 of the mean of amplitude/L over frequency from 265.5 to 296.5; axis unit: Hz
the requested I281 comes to 0.03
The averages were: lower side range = 231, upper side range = 330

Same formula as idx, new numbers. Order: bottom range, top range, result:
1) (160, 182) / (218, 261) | 1.08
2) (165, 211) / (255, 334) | 1.31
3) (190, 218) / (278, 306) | 1.34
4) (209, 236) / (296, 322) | 1.35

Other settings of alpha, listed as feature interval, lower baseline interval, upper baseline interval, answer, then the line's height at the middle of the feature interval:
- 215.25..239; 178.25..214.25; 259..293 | 1.2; 255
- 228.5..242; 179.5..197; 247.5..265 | 0.8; 258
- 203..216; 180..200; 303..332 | 0.5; 245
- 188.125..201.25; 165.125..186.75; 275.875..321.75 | 0.6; 244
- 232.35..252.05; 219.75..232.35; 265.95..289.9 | 1.0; 257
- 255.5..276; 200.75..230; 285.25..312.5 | 0.3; 291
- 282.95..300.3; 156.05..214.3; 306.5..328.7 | -1.0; 297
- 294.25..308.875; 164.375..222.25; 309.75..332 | -2.0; 294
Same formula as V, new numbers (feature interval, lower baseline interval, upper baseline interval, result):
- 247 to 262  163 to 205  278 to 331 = 0.8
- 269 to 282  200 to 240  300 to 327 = 0.0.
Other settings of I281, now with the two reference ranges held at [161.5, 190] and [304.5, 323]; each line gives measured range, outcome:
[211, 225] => 0.06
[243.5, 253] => 0.13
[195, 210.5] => 0.08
